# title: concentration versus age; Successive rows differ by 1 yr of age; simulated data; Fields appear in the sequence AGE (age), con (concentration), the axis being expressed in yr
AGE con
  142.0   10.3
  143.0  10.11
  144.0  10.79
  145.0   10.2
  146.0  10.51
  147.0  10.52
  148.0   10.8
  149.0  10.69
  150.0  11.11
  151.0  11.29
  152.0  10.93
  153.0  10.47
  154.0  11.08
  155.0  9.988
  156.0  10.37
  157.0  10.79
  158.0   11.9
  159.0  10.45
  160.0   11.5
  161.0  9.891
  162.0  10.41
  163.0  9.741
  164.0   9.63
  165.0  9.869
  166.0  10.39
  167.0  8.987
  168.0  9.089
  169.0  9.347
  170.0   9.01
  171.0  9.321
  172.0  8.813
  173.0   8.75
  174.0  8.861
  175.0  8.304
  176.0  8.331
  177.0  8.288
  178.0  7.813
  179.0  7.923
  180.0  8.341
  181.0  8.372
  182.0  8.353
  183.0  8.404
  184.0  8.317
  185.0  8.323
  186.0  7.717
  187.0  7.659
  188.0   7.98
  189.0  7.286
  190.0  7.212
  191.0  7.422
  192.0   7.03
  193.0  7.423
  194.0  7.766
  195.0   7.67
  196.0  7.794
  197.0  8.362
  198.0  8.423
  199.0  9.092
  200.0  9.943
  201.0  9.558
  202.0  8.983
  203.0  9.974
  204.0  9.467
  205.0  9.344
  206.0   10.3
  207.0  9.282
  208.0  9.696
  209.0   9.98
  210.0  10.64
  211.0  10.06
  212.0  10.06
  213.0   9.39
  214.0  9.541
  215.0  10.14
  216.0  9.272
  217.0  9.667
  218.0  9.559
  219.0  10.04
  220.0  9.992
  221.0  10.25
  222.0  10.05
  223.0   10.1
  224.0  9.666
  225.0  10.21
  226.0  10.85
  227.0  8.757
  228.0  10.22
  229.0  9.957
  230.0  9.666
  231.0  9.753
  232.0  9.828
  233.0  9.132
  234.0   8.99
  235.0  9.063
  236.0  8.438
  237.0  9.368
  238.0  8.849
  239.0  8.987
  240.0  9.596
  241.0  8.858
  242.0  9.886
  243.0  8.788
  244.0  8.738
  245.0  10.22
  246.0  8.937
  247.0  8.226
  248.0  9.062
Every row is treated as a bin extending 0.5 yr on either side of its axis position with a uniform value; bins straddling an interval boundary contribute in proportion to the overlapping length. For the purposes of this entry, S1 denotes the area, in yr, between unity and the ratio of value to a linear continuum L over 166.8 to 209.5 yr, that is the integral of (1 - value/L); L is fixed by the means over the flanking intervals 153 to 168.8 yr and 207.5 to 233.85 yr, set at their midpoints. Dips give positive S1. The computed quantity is 6.4 yr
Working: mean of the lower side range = 10.3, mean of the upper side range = 9.85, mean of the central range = 8.56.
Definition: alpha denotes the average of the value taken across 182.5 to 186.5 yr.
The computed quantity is 8.19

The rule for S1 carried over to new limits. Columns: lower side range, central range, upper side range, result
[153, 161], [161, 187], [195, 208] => 3.5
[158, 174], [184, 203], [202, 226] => 3.2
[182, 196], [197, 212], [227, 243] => -2.4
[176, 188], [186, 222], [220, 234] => -0.1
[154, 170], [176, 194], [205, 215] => 3.8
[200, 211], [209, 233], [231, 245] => -1.0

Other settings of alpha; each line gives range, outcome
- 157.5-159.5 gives 11.2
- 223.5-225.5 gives 9.94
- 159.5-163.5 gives 10.4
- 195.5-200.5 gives 8.72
